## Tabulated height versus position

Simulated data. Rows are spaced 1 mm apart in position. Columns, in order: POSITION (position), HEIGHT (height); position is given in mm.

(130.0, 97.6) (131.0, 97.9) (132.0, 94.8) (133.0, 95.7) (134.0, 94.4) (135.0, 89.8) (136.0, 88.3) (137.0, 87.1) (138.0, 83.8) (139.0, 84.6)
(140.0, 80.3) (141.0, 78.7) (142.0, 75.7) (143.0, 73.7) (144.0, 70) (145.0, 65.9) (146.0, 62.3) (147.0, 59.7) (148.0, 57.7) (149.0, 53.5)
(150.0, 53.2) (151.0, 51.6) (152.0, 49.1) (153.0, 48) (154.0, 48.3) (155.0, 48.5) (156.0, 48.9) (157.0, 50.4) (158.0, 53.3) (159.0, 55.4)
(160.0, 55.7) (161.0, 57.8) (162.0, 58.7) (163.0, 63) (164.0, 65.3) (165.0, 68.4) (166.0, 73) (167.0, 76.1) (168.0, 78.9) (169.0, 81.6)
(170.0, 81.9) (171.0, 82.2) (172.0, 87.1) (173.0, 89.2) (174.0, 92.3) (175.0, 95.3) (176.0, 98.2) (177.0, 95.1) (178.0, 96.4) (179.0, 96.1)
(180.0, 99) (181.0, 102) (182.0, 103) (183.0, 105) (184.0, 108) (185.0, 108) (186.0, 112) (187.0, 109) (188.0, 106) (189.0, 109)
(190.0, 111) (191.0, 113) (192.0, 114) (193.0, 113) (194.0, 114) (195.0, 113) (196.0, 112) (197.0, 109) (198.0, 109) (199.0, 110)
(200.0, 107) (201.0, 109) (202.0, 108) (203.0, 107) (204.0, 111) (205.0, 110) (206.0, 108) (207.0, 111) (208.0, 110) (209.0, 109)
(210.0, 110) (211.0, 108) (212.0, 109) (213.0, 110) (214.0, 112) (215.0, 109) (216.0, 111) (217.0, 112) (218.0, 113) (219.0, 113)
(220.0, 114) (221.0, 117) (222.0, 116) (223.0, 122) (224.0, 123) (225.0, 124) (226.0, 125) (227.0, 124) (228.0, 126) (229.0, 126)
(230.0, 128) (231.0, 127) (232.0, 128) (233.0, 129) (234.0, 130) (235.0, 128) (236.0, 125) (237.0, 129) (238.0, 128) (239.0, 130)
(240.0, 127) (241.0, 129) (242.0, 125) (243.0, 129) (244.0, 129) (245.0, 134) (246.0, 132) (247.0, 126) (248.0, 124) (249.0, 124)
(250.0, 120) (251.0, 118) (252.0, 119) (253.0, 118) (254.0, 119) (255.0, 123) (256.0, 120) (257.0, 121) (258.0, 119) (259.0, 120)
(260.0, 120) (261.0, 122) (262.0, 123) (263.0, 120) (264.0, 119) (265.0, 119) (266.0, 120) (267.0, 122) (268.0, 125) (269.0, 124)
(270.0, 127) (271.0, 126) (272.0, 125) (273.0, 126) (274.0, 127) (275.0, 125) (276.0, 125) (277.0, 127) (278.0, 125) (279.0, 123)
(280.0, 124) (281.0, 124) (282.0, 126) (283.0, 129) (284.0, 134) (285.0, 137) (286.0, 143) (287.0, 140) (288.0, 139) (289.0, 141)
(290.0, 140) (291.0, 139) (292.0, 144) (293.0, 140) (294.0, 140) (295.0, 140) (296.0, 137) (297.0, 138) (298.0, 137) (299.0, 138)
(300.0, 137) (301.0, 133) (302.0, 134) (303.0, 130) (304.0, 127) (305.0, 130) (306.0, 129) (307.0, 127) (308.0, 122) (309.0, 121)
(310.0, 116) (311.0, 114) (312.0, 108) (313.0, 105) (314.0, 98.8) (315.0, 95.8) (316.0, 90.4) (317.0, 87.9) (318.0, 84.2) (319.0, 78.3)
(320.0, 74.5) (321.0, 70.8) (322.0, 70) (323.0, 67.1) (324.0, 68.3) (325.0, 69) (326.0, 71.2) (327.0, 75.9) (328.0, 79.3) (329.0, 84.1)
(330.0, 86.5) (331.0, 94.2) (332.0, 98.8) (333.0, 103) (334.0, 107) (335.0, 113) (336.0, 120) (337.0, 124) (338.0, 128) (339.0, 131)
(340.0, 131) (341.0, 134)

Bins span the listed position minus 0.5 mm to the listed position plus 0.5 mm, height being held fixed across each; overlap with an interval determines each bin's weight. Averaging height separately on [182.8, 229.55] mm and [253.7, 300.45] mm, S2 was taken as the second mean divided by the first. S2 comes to 1.15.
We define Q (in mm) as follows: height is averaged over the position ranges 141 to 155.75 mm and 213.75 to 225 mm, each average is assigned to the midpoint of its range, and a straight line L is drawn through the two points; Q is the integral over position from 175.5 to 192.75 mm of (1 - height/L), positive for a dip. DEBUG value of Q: -3.5 mm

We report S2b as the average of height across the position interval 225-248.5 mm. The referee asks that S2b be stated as 128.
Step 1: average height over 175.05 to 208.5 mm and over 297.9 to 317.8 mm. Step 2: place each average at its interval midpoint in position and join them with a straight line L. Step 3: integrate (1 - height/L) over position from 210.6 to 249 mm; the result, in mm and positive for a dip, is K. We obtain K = -4.0 mm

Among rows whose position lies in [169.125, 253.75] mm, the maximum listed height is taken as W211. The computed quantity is 134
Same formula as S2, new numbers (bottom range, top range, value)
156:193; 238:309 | 1.47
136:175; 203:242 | 1.75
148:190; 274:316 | 1.63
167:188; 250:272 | 1.27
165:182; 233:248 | 1.45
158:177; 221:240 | 1.67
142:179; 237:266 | 1.80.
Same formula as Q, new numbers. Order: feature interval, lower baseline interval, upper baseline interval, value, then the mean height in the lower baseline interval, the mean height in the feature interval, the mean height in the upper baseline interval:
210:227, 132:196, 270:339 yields -3.59 mm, 81.9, 115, 115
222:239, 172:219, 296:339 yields -3.16 mm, 107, 126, 105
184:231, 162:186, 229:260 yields -3.27 mm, 88.8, 113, 125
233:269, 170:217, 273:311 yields -0.94 mm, 106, 124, 132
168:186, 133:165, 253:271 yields -3.59 mm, 65.5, 95.3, 121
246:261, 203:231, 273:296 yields 0.45 mm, 115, 121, 133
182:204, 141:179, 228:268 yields -5.00 mm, 68.7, 110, 124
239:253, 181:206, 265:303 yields -0.39 mm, 109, 126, 132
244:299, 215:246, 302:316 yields -3.54 mm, 124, 128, 117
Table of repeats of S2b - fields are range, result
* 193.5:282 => 120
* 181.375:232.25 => 113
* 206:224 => 112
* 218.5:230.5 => 122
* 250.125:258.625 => 120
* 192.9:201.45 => 111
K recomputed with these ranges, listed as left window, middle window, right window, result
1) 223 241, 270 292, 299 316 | -1.5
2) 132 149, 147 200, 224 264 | 5.5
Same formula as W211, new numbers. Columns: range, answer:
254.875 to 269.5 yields 125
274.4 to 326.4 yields 144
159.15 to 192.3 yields 114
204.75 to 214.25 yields 112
